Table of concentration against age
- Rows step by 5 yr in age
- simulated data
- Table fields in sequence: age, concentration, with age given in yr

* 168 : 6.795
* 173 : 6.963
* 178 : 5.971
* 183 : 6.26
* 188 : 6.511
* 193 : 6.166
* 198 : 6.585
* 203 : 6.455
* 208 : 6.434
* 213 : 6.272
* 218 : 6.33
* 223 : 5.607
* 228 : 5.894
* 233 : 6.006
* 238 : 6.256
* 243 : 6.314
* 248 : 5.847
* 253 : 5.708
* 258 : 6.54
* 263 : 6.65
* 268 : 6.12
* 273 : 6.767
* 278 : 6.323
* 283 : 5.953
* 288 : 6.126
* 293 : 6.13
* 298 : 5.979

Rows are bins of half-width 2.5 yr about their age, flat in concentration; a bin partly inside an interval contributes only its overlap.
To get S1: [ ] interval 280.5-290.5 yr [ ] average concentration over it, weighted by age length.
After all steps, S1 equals 6.04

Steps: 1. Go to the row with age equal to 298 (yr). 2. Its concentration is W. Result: 5.979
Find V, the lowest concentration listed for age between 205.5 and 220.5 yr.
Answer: 6.272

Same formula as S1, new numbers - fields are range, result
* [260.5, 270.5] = 6.38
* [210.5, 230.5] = 6.03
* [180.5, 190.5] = 6.39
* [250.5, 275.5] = 6.36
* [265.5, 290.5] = 6.26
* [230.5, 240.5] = 6.13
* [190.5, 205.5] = 6.4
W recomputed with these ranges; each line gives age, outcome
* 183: 6.26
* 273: 6.767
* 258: 6.54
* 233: 6.006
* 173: 6.963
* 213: 6.272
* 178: 5.971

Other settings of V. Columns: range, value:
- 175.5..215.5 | 5.971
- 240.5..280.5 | 5.708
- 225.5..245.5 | 5.894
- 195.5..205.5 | 6.455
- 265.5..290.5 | 5.953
